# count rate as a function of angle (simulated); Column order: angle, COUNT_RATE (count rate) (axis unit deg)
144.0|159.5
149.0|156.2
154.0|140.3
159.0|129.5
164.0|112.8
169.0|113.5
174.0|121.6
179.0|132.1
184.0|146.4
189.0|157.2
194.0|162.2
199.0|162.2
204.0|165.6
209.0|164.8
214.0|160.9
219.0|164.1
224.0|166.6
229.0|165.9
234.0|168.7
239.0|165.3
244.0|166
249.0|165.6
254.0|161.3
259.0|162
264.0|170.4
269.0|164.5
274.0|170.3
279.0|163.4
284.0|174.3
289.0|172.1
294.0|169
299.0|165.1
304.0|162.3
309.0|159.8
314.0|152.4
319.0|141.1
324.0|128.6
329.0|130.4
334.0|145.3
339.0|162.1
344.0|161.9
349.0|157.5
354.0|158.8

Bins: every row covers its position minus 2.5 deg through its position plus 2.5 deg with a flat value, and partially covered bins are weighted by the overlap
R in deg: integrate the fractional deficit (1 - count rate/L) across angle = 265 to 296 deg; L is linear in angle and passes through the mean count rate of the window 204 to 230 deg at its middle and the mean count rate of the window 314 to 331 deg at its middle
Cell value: -4.5 deg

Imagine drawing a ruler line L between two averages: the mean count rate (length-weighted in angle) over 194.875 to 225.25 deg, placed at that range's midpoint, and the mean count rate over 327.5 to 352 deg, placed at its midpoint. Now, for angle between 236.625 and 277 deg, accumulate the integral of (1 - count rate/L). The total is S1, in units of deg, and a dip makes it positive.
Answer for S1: -1.5 deg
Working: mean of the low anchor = 164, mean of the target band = 166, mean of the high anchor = 152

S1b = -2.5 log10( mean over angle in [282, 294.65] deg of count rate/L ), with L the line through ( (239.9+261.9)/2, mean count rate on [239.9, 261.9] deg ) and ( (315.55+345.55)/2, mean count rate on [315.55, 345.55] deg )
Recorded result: -0.11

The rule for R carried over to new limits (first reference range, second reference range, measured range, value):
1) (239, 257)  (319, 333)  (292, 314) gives -3.1 deg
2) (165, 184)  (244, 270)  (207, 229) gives -2.8 deg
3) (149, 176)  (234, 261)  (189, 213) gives -3.2 deg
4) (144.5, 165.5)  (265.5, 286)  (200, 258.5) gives -3.1 deg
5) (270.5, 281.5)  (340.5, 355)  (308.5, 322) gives 1.1 deg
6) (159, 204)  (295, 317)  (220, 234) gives -1.8 deg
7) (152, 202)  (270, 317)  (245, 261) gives -0.8 deg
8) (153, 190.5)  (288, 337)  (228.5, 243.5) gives -2.8 deg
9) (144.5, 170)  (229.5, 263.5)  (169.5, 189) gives 1.0 deg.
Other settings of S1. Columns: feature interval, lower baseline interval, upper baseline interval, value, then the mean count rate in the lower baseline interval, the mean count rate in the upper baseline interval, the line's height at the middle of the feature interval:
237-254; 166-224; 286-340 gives -1.5 deg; 150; 153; 152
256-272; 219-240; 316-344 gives -0.7 deg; 166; 144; 159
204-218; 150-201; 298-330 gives -2.3 deg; 138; 149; 141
